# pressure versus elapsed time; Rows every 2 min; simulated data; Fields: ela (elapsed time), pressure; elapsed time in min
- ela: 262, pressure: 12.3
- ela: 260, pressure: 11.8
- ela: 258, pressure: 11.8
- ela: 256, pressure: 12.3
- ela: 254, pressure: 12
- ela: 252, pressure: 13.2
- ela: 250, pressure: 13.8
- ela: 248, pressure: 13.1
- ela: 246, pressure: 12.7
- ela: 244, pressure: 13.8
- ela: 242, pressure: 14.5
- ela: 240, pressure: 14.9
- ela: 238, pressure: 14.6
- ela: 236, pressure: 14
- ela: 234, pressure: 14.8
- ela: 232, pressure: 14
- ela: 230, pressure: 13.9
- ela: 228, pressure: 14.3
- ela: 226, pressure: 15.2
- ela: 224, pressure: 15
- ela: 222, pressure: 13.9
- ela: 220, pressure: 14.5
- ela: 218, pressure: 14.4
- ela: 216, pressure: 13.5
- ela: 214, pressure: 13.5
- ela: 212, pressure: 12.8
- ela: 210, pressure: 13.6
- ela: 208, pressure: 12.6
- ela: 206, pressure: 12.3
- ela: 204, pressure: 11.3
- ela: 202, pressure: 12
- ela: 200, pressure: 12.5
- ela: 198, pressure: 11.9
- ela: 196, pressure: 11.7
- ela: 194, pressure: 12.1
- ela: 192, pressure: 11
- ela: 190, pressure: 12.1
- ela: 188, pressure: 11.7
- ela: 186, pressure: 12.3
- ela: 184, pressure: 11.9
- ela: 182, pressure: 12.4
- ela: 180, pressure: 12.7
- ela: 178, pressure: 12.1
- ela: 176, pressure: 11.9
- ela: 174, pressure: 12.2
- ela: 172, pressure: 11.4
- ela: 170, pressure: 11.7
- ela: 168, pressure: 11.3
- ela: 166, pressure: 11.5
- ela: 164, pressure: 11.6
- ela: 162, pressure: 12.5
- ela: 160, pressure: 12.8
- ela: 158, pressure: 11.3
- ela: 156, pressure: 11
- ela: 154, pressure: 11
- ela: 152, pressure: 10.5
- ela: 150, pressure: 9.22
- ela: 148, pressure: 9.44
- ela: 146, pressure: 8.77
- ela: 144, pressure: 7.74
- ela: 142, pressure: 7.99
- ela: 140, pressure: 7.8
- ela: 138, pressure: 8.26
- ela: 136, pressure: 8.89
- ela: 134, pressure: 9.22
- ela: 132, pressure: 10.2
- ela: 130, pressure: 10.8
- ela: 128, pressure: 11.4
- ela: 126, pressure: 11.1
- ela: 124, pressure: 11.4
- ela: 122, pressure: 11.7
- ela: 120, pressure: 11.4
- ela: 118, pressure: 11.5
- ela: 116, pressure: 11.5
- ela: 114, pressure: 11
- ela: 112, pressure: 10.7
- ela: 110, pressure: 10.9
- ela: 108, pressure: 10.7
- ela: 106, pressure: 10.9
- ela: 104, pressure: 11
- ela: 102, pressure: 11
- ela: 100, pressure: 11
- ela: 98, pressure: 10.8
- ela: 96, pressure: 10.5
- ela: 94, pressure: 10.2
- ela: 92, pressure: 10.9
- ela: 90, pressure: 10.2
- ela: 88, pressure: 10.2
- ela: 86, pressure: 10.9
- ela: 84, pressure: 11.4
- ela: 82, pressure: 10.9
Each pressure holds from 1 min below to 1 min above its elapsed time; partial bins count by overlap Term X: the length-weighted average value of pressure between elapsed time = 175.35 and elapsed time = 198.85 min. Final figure 12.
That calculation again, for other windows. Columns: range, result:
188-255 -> 13.3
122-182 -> 10.7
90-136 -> 10.8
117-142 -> 10.2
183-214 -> 12.2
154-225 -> 12.4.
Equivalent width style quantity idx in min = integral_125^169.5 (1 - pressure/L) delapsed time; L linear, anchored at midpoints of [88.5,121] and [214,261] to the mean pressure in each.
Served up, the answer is 6.0 min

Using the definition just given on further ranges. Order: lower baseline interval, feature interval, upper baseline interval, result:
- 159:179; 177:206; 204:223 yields 1.4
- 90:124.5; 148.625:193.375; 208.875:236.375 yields 3.8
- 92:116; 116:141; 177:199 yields 1.8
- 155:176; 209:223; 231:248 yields -0.4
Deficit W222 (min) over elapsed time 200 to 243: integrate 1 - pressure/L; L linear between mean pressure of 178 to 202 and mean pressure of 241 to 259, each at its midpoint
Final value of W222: -4.1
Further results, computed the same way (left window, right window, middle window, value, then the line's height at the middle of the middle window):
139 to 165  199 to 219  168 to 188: -1.13 min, 11.4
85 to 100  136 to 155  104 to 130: -3.57 min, 9.82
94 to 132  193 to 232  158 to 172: 0.41 min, 12.2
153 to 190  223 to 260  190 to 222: 0.30 min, 12.8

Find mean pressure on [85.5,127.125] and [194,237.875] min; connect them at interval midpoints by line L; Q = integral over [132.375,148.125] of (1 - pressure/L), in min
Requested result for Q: 4.26 min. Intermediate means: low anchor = 10.9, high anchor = 13.4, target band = 8.53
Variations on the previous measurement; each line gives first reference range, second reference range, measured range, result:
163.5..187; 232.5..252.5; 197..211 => 0.5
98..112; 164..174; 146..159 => 1.3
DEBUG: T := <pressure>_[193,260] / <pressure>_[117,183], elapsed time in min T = 1.24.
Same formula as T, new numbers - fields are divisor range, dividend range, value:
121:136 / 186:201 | 1.11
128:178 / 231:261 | 1.29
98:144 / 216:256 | 1.34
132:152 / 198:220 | 1.47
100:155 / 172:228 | 1.24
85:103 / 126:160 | 0.92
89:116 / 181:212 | 1.12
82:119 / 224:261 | 1.26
